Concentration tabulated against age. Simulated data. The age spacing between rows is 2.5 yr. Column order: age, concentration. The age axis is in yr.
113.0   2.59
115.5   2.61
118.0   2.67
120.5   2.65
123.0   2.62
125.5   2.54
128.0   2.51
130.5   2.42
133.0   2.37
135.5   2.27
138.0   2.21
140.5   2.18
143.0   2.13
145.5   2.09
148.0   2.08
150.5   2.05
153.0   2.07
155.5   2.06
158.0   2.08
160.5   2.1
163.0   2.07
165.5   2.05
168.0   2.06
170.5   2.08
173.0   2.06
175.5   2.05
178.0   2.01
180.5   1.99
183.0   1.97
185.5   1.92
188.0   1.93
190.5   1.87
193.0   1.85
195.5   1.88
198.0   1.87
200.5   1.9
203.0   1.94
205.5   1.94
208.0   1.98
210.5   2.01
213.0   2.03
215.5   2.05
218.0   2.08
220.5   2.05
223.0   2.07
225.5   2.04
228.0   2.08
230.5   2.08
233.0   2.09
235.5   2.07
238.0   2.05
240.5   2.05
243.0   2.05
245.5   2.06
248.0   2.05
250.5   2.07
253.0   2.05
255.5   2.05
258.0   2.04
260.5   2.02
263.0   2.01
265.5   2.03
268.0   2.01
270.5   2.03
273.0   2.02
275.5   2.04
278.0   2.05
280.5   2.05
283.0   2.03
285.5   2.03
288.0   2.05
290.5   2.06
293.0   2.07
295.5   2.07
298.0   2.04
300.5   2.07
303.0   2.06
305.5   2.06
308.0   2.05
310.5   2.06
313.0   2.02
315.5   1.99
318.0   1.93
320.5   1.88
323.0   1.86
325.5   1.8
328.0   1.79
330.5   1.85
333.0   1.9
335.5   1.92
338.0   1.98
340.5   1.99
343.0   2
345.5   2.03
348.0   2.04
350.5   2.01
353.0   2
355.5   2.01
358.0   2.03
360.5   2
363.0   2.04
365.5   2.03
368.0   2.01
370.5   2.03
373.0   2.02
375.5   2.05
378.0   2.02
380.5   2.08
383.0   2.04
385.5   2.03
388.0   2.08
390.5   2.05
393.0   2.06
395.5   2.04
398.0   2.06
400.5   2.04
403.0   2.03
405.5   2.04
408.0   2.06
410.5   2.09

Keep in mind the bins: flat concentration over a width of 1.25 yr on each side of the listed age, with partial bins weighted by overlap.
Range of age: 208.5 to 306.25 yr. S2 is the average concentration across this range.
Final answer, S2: 2.05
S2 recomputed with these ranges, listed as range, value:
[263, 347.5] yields 2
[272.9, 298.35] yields 2.05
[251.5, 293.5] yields 2.04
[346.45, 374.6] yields 2.02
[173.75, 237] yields 1.99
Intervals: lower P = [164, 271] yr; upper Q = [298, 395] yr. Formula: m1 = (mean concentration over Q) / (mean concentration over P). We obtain 1.0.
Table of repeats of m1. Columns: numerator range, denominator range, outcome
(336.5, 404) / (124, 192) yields 0.96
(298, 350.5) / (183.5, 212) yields 1.02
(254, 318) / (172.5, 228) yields 1.03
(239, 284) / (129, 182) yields 0.96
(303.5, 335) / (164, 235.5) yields 0.97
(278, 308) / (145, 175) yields 0.99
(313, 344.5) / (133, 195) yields 0.93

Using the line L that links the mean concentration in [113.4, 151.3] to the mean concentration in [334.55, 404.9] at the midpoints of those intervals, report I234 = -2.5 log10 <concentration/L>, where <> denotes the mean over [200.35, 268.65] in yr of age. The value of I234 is 0.09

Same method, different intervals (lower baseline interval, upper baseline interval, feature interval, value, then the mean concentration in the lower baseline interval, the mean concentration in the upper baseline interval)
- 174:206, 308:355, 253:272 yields -0.05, 1.93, 1.95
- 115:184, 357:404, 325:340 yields 0.11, 2.21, 2.04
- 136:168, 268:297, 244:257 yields 0.00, 2.1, 2.04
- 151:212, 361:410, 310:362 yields 0.04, 1.99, 2.04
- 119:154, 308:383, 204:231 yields 0.07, 2.3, 1.98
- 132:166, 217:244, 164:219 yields 0.06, 2.13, 2.06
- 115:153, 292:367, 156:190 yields 0.13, 2.35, 1.99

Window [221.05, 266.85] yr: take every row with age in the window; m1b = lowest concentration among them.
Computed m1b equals 2.01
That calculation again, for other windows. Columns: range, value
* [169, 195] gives 1.85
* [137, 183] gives 1.97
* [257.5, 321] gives 1.88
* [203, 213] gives 1.94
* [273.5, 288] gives 2.03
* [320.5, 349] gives 1.79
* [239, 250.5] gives 2.05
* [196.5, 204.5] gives 1.87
